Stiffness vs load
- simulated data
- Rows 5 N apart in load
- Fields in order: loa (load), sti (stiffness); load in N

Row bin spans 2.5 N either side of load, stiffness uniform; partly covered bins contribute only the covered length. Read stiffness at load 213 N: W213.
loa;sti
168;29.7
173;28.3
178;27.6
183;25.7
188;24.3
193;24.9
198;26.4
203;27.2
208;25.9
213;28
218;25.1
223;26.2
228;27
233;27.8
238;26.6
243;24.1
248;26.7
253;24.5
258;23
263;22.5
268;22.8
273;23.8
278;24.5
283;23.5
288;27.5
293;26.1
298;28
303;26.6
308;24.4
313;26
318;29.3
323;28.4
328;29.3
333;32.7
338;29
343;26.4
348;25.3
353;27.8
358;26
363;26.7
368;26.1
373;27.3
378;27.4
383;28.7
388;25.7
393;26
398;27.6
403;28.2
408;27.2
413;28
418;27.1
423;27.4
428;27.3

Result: 28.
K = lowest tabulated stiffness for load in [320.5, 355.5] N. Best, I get 25.3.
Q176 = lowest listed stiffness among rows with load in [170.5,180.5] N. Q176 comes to 27.6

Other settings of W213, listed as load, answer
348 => 25.3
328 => 29.3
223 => 26.2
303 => 26.6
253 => 24.5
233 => 27.8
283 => 23.5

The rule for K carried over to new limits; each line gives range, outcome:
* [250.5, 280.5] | 22.5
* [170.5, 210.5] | 24.3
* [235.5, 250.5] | 24.1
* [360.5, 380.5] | 26.1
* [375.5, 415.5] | 25.7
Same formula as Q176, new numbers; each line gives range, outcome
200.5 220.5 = 25.1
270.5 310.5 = 23.5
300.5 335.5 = 24.4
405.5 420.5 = 27.1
